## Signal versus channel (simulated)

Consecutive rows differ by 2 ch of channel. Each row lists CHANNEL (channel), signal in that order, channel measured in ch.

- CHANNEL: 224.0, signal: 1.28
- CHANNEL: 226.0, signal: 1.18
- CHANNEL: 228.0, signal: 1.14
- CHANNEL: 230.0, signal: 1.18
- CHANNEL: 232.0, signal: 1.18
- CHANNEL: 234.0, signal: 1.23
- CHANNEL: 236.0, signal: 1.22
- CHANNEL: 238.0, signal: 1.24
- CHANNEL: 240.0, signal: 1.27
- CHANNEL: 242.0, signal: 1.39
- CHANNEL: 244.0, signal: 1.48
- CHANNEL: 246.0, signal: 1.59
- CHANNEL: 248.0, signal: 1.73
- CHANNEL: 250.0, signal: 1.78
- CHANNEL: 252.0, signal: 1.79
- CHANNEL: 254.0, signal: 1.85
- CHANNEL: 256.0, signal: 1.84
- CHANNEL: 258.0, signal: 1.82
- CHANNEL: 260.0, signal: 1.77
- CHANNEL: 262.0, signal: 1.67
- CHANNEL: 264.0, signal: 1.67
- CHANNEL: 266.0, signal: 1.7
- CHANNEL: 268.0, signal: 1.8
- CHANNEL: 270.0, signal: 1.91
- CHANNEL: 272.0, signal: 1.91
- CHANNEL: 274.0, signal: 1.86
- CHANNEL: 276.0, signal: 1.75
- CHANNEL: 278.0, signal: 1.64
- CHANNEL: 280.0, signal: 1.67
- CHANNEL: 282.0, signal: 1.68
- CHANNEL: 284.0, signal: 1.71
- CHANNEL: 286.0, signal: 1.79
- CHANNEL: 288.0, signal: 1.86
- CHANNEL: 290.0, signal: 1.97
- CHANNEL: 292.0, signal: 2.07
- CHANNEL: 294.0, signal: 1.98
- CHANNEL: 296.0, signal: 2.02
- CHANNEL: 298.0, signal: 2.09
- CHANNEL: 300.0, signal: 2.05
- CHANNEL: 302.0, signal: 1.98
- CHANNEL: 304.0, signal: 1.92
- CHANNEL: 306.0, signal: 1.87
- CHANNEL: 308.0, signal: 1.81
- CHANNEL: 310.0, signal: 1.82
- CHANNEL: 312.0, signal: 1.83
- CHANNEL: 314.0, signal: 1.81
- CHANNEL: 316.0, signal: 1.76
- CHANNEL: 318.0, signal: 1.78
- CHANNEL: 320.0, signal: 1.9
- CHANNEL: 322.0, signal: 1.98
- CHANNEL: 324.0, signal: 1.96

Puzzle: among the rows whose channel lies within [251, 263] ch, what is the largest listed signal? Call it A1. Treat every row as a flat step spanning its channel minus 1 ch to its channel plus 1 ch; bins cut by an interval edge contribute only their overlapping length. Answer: 1.85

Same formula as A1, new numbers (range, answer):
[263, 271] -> 1.91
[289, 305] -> 2.09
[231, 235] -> 1.23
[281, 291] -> 1.97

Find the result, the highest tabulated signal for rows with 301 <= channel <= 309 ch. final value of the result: 1.98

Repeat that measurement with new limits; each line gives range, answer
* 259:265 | 1.77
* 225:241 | 1.27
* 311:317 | 1.83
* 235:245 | 1.48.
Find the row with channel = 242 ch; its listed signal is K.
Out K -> 1.39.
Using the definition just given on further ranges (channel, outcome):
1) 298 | 2.09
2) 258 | 1.82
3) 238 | 1.24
